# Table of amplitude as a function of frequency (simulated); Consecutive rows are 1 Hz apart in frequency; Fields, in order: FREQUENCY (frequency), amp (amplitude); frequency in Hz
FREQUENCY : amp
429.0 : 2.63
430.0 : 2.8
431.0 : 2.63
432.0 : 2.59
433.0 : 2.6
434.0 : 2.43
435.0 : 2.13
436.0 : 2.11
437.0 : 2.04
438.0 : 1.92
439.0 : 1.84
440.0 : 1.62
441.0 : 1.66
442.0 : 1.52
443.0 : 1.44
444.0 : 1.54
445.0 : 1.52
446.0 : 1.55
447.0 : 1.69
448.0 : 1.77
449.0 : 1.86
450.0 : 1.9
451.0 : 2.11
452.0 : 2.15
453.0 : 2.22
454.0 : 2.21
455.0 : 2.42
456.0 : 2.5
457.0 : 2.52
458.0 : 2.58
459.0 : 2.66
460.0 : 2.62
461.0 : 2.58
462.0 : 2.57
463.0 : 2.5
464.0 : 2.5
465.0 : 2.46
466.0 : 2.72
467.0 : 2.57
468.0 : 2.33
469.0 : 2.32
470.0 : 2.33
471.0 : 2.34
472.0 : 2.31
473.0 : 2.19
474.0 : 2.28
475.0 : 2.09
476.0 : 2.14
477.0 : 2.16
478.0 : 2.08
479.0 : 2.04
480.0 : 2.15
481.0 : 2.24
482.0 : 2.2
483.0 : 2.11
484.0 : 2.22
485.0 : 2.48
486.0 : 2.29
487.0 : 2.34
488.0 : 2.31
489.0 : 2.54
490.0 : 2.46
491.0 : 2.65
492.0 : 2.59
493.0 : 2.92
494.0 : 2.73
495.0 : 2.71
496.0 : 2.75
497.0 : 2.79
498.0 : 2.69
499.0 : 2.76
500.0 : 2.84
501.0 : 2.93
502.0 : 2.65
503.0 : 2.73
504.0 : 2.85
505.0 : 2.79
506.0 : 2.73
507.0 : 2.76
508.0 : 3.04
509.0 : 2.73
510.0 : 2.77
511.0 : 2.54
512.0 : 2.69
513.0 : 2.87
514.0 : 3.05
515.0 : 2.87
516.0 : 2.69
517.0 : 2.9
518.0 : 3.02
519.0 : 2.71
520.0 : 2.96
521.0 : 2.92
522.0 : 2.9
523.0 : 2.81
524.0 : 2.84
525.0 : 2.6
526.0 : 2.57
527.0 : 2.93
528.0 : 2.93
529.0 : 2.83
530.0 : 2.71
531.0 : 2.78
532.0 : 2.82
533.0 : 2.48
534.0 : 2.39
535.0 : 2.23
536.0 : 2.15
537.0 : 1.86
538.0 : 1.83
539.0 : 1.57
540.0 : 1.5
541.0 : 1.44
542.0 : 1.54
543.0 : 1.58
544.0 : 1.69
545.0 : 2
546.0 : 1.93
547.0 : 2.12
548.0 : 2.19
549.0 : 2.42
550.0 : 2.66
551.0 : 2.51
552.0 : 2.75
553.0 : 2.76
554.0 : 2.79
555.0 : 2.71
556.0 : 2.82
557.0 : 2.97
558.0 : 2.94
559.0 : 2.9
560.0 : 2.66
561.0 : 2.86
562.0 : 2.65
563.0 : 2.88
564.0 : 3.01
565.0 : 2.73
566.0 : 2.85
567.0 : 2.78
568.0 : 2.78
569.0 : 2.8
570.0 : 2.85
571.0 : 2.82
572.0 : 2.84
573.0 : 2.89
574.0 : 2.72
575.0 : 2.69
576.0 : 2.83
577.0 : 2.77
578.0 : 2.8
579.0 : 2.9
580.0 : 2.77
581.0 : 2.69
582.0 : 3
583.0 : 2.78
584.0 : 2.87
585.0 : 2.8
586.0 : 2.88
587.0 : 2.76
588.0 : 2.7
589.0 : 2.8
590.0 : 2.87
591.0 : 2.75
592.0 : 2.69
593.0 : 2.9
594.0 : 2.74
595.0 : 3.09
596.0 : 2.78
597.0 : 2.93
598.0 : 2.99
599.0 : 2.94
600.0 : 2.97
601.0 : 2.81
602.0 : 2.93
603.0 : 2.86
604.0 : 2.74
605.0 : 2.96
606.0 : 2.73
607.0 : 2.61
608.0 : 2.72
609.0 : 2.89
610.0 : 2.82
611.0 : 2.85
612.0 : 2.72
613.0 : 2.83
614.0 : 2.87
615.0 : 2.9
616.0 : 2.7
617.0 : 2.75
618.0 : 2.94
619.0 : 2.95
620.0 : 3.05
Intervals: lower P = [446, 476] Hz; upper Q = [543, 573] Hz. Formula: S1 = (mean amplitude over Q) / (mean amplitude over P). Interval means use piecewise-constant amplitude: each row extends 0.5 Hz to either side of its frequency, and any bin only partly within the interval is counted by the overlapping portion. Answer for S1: 1.14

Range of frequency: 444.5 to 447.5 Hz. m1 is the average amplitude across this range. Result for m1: 1.59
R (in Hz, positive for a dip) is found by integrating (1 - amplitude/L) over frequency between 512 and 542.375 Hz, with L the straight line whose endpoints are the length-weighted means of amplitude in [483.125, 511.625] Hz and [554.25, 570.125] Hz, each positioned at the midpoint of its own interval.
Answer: 2.22 Hz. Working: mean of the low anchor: 2.66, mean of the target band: 2.53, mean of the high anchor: 2.82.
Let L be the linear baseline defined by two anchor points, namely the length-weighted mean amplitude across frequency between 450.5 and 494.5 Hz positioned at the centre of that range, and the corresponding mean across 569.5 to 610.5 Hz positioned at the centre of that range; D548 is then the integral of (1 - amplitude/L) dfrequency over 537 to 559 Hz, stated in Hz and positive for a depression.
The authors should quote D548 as 3.6 Hz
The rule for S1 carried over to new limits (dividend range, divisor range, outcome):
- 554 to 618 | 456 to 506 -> 1.14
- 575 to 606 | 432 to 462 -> 1.37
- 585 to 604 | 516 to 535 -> 1.03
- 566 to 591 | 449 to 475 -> 1.18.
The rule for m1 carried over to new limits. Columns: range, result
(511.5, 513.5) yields 2.78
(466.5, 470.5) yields 2.39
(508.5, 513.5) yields 2.72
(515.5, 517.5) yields 2.79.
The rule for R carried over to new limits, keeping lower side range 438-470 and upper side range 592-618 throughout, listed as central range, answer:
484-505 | -2.8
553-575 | -1.4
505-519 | -2.3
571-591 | -0.6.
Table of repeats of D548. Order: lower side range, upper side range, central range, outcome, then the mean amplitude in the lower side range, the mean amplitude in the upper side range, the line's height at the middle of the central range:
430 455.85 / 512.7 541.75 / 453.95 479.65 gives -2.8 Hz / 2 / 2.55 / 2.16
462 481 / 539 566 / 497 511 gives -2.5 Hz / 2.31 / 2.42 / 2.35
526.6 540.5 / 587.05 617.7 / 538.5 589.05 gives -0.3 Hz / 2.35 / 2.83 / 2.56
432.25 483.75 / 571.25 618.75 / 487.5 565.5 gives -3.3 Hz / 2.17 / 2.83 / 2.5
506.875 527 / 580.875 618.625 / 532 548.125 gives 5.1 Hz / 2.82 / 2.83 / 2.82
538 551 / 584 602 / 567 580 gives -1.8 Hz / 1.91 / 2.85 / 2.47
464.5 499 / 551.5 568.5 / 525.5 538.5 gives 0.8 Hz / 2.4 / 2.81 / 2.67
